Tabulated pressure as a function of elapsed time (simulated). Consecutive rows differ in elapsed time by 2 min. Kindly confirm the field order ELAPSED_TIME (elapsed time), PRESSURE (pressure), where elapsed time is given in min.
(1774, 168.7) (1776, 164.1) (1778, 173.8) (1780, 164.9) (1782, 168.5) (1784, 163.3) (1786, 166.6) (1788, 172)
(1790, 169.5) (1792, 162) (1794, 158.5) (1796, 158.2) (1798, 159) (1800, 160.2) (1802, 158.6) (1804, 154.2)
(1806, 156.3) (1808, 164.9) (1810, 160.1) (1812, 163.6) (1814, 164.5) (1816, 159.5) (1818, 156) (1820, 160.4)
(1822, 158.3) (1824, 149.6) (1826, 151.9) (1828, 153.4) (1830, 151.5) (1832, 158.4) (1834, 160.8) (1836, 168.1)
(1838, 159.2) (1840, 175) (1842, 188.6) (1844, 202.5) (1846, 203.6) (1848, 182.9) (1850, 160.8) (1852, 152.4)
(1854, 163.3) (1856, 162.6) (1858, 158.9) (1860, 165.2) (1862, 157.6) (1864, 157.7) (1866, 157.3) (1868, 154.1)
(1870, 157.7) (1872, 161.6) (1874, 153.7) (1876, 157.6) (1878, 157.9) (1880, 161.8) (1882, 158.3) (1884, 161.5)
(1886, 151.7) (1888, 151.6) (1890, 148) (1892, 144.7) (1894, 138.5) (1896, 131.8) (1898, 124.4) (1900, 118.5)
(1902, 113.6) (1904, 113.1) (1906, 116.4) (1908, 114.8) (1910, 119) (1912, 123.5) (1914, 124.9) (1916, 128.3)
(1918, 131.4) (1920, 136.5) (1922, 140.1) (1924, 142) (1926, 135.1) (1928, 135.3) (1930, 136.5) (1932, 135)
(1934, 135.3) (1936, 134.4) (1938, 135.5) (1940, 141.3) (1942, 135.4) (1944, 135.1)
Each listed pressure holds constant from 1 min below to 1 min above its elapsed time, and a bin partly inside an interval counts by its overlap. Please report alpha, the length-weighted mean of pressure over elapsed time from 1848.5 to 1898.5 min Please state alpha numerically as 155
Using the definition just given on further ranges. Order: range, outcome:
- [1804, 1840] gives 159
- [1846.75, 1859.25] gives 164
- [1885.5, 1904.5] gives 134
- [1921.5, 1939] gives 136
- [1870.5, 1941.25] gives 138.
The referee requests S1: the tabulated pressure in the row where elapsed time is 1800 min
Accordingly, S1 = 160.2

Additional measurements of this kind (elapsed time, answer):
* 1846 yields 203.6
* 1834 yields 160.8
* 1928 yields 135.3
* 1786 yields 166.6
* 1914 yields 124.9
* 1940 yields 141.3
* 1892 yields 144.7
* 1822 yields 158.3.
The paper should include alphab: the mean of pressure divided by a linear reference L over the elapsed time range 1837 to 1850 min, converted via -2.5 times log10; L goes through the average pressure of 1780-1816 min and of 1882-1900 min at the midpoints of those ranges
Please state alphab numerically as -0.20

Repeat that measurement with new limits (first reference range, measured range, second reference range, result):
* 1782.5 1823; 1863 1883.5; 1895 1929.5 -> -0.14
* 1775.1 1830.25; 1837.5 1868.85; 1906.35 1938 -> -0.14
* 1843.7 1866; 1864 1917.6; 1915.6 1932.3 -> 0.08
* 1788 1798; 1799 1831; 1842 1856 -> 0.07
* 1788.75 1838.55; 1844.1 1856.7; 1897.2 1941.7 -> -0.17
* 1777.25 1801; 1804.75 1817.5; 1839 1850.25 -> 0.08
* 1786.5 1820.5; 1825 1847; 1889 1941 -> -0.12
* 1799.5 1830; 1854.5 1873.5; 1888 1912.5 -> -0.14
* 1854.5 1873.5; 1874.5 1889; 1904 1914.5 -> -0.10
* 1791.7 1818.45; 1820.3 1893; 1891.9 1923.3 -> -0.14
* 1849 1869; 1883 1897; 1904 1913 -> -0.10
